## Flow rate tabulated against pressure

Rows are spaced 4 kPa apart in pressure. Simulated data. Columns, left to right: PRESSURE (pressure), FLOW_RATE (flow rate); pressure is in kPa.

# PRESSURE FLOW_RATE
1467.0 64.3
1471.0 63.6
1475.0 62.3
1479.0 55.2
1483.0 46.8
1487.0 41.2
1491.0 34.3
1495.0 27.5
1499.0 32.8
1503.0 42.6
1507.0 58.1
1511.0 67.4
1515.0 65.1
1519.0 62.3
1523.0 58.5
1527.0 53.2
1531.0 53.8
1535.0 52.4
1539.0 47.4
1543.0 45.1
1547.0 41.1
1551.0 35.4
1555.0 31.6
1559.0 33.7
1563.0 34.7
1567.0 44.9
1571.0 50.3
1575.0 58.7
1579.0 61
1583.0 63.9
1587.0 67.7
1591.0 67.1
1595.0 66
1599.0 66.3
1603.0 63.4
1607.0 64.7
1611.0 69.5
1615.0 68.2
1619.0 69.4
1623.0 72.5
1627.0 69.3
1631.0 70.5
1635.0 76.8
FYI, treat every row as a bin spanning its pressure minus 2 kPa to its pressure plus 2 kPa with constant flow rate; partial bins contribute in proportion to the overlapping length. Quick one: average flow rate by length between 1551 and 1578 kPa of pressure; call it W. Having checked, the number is 42.5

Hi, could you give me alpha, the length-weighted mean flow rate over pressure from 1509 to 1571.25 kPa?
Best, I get 48.5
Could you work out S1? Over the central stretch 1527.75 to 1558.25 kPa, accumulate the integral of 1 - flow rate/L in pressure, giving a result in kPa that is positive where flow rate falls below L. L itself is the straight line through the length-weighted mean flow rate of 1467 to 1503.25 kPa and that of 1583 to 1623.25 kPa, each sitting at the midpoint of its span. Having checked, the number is 6.7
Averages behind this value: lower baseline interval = 46.3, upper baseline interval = 67.1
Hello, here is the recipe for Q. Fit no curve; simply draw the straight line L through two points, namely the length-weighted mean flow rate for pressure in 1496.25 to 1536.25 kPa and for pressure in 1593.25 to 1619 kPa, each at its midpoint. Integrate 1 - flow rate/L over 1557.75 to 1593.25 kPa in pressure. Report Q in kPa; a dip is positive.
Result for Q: 4.9 kPa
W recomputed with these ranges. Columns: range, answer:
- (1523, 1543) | 51.7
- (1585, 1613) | 66.4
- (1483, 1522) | 48.1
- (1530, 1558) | 43.1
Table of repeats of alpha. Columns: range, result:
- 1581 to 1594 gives 66.2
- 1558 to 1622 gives 60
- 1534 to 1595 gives 49.5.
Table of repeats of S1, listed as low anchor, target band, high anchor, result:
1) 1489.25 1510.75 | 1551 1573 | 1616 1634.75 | 6.8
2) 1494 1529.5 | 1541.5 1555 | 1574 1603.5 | 4.4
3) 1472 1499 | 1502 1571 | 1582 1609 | 5.9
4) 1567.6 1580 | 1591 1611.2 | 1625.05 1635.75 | -0.9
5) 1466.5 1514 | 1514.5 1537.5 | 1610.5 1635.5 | -0.7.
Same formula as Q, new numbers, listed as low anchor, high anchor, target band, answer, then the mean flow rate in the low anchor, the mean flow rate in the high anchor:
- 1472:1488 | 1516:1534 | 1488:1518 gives 4.39 kPa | 52.8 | 57.1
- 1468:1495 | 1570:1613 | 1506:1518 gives -2.36 kPa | 49.4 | 63.8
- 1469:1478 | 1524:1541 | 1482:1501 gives 7.45 kPa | 62.1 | 52.1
